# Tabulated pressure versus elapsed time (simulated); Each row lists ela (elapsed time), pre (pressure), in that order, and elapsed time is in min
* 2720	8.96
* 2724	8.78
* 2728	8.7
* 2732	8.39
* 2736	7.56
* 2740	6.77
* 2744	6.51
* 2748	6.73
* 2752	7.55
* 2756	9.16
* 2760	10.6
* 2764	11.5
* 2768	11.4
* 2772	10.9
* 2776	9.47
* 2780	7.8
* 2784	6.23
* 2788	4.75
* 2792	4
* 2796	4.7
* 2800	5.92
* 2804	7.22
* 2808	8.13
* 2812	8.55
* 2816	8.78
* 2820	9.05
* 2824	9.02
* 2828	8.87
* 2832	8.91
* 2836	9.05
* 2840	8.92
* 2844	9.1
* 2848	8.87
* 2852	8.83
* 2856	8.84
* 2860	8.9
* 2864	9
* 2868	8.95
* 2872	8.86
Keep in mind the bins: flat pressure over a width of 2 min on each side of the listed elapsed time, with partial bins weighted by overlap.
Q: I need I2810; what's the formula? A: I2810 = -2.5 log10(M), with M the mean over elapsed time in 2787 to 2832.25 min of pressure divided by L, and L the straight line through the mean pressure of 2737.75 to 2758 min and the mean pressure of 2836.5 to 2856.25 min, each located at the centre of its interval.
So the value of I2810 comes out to 0.15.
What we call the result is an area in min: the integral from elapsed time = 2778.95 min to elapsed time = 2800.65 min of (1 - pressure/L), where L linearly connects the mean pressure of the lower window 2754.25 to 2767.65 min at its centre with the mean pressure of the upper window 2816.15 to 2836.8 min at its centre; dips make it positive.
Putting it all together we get 9.7 min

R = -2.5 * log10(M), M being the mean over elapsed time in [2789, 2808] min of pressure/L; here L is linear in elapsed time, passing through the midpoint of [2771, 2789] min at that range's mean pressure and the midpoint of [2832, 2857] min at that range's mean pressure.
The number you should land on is 0.390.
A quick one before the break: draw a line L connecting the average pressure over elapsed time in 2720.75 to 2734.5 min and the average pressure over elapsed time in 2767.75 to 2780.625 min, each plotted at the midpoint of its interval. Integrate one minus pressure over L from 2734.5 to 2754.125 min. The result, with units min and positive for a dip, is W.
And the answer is 4.4 min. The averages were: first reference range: 8.62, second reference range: 9.91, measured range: 7.02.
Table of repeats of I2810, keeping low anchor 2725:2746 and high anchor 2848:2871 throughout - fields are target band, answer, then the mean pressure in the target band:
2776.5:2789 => 0.20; 6.77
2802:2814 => 0.05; 7.97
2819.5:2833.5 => -0.05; 8.96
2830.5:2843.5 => -0.04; 8.98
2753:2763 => -0.24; 9.81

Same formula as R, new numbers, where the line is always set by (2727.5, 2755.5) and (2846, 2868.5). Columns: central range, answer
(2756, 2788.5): -0.184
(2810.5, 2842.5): -0.048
